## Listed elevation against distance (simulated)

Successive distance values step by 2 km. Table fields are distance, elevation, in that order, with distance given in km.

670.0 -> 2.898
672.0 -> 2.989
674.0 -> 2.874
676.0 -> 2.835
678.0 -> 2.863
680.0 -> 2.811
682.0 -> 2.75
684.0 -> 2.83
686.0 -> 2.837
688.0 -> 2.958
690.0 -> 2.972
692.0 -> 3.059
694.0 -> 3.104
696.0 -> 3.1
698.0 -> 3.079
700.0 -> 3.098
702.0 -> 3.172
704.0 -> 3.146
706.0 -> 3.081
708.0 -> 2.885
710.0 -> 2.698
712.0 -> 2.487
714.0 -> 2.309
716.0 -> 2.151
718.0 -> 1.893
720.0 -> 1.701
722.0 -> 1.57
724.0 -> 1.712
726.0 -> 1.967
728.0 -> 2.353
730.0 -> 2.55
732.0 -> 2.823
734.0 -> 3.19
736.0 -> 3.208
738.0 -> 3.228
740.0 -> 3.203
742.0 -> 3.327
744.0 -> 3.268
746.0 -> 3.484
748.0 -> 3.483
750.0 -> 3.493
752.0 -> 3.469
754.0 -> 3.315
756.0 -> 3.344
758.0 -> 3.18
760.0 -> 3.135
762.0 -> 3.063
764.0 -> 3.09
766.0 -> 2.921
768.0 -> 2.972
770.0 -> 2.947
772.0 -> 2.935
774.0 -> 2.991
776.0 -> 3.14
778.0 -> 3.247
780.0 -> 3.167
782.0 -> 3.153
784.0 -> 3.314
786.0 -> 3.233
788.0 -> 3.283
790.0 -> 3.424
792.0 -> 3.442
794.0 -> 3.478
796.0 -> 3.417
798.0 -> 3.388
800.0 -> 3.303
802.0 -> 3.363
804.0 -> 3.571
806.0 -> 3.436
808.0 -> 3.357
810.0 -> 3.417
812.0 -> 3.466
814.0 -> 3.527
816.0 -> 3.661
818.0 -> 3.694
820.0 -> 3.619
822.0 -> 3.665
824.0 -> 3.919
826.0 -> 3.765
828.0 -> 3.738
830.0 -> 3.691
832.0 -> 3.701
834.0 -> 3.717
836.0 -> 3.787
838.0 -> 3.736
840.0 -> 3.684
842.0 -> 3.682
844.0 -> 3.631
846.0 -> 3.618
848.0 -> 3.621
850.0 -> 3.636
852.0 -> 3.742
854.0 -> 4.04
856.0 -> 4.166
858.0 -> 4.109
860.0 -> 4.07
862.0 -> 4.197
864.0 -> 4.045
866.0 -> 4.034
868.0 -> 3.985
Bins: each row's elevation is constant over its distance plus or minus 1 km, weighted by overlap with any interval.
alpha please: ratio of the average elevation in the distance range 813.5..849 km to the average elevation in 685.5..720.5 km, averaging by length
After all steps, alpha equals 1.3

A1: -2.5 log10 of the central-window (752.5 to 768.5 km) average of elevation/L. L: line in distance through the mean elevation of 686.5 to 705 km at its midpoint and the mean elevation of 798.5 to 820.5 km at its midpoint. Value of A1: 0.06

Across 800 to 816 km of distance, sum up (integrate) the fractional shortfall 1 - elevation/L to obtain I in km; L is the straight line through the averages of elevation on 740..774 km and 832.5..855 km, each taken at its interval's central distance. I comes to 0.3 km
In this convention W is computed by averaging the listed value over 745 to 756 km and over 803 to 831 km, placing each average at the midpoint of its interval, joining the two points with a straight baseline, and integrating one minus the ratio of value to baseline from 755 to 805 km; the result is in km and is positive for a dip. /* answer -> 4.2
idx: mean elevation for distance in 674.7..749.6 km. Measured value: 2.79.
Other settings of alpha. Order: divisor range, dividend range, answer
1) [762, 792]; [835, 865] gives 1.23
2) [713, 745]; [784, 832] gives 1.39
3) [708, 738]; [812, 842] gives 1.56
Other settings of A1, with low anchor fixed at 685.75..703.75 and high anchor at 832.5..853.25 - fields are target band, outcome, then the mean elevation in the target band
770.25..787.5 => 0.091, 3.14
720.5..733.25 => 0.423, 2.16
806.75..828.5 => -0.010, 3.62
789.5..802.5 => 0.027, 3.4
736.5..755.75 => -0.027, 3.36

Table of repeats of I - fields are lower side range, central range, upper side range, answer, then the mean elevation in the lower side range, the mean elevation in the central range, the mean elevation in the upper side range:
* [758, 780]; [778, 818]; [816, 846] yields -0.4 km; 3.06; 3.39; 3.71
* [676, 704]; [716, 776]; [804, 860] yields 7.1 km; 2.97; 2.88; 3.7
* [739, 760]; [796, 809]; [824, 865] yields 0.7 km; 3.35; 3.4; 3.82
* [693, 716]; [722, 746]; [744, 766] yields 2.7 km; 2.89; 2.78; 3.29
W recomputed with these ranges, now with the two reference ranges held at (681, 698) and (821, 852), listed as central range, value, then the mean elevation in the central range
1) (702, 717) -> 1.7 km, 2.71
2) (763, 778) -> 1.6 km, 3.02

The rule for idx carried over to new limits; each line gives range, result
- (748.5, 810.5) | 3.26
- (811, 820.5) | 3.59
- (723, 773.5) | 3.03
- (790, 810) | 3.42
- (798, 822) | 3.5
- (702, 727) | 2.33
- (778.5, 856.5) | 3.56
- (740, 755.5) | 3.39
